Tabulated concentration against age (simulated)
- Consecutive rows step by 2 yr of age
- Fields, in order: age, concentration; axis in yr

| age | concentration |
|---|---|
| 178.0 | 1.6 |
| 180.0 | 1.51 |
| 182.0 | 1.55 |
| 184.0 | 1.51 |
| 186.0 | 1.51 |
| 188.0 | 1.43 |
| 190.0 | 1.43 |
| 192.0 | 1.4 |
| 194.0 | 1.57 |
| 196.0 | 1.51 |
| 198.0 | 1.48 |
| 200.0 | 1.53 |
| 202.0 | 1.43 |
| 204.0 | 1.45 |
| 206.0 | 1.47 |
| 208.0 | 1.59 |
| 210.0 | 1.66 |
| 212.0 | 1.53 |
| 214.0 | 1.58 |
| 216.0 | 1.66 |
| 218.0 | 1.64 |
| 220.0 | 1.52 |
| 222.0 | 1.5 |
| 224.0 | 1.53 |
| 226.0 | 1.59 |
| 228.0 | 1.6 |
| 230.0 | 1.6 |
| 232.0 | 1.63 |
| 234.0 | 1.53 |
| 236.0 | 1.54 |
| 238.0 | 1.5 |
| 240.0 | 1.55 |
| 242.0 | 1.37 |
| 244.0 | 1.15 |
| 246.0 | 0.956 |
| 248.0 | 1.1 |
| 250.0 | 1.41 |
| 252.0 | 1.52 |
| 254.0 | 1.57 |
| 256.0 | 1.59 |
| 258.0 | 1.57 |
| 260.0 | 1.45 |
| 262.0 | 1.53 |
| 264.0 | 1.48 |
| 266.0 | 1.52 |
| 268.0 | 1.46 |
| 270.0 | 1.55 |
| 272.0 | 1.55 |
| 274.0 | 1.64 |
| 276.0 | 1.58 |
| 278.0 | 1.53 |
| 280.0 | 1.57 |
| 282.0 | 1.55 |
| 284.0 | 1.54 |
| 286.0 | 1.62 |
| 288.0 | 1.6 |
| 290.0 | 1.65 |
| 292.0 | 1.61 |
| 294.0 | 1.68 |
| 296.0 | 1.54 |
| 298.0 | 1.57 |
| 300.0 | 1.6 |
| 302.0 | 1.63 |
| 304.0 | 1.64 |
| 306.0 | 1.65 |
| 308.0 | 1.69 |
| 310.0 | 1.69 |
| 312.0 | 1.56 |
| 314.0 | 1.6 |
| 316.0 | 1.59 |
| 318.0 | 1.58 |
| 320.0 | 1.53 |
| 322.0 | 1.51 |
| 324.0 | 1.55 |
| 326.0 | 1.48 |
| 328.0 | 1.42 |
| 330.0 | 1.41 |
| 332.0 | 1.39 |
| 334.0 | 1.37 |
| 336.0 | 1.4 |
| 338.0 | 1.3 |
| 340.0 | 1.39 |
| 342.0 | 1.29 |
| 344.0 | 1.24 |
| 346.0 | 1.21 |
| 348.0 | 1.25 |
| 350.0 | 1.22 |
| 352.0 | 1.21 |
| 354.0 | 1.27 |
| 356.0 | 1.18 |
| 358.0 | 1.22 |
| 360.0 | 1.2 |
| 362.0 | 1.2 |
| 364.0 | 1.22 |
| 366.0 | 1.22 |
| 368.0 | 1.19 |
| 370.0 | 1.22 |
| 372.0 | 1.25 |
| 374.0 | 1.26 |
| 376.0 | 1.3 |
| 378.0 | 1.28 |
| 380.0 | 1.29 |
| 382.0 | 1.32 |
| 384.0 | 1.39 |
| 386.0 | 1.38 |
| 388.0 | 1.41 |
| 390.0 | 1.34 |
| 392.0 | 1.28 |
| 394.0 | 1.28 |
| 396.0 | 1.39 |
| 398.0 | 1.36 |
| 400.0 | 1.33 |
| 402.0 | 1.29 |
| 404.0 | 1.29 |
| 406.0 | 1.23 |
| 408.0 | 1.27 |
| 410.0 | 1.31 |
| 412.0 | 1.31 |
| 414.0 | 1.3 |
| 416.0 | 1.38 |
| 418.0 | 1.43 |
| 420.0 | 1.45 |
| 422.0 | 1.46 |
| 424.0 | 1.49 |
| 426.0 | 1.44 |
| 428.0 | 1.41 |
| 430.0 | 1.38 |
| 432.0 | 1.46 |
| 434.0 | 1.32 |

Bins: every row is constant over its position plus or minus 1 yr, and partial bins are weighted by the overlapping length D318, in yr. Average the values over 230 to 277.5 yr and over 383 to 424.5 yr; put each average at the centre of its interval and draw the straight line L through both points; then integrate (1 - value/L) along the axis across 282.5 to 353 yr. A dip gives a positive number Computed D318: -3.6 yr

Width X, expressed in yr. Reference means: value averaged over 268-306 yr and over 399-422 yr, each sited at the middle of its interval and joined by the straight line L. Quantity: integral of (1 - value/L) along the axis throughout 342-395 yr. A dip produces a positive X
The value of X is 5.8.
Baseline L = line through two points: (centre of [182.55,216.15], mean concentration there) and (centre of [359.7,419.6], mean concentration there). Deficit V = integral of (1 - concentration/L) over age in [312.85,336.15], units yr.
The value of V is -2.0 yr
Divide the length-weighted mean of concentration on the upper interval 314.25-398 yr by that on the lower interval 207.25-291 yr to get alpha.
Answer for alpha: 0.9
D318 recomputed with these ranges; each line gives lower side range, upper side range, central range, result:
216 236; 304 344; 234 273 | 2.7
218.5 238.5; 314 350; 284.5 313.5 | -3.3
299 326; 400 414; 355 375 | 2.9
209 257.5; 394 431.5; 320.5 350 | 1.0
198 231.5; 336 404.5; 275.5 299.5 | -2.7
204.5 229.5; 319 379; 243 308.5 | -3.3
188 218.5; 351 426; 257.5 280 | -1.4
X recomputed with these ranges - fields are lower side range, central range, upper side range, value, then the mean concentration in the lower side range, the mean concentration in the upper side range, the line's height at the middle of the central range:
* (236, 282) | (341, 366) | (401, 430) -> 3.2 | 1.46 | 1.36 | 1.4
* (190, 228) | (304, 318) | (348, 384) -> -2.9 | 1.53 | 1.24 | 1.34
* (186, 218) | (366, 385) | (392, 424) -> 1.3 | 1.52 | 1.34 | 1.37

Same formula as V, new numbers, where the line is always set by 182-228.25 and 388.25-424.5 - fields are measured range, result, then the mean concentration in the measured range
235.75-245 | 0.5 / 1.41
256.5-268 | -0.3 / 1.51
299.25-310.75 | -1.7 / 1.65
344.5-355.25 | 1.3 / 1.23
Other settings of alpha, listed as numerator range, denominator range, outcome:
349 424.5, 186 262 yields 0.87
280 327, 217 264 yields 1.08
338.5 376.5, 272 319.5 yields 0.77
